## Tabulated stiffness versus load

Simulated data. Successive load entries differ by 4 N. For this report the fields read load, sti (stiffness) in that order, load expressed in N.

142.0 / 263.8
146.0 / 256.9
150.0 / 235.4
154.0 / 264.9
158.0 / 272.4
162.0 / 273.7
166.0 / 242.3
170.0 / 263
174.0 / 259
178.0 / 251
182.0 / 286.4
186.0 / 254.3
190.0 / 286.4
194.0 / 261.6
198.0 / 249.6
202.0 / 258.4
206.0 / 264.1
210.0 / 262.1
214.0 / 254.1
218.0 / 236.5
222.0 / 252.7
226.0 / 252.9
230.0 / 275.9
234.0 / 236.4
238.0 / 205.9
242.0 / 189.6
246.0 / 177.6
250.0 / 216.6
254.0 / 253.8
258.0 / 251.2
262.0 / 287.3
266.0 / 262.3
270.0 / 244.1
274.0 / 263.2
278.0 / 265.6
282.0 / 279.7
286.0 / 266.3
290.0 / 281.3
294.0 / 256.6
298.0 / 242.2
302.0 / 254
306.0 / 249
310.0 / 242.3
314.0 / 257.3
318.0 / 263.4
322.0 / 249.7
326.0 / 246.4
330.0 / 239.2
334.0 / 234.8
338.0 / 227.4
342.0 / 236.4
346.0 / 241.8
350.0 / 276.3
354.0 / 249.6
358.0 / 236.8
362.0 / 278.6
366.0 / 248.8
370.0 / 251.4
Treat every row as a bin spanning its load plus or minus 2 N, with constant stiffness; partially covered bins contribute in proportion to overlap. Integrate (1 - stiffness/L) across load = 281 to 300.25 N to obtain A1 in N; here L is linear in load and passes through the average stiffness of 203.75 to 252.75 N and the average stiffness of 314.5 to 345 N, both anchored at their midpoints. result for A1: -1.9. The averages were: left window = 236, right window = 243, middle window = 264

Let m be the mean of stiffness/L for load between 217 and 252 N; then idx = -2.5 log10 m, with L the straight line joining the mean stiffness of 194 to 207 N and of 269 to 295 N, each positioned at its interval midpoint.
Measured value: 0.15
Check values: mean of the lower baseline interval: 258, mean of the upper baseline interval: 266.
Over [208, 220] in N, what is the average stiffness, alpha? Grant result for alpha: 251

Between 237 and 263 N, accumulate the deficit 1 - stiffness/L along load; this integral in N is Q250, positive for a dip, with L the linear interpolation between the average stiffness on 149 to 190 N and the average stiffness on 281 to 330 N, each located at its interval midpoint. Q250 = 3.4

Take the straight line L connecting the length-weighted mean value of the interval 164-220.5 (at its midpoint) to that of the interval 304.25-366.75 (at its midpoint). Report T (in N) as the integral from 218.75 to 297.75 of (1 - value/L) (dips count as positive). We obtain 1.9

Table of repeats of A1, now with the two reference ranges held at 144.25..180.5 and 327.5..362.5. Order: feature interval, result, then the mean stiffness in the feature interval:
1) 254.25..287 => -1.8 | 264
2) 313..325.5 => -0.4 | 256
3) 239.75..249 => 2.4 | 188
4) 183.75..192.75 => -0.5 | 270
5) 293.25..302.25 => 0.0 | 250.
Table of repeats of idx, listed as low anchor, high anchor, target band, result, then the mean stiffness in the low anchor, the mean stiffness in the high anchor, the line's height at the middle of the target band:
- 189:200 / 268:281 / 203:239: 0.05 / 264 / 259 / 262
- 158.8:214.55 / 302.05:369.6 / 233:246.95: 0.26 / 262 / 249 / 257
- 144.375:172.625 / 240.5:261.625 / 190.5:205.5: -0.07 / 258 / 224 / 244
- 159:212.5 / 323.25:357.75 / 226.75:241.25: 0.09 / 263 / 244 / 257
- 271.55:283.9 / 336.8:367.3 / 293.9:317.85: 0.05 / 268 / 250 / 262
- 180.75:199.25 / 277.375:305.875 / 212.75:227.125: 0.07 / 268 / 263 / 266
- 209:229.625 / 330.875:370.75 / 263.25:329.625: -0.03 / 253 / 248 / 250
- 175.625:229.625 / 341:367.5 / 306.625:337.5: 0.03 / 260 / 253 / 255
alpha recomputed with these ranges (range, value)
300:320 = 253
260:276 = 264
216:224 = 245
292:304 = 251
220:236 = 254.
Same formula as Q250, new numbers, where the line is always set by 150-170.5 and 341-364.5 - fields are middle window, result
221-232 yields -0.1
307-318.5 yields 0.1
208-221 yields 0.4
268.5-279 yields 0.0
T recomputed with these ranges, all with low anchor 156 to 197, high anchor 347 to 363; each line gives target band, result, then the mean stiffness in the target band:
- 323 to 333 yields 0.6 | 243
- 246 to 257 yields 1.5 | 226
